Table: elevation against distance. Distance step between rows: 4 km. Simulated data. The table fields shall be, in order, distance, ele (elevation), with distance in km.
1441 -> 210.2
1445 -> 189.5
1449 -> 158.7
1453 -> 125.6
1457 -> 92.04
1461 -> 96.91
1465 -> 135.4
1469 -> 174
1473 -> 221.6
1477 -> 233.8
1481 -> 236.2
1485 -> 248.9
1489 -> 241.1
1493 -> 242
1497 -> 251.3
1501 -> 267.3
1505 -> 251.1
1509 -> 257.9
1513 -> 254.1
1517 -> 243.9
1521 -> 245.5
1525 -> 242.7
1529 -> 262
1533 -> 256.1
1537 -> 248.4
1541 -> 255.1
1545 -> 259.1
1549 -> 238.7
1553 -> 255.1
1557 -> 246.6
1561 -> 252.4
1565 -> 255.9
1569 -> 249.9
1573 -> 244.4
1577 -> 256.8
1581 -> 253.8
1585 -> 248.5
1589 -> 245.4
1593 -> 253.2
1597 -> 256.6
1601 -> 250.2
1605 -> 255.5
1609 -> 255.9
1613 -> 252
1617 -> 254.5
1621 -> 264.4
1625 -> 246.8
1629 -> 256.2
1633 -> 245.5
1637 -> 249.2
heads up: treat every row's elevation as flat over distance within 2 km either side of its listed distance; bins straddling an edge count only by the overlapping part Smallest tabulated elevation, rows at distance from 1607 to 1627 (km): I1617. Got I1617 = 246.8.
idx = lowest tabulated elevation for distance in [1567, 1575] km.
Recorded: 244.4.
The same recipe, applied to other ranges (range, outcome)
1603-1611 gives 255.5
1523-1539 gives 242.7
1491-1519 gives 242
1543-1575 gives 238.7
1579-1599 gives 245.4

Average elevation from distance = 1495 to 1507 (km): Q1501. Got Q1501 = 257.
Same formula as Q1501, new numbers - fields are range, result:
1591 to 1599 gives 255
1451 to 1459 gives 109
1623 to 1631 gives 252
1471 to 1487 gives 235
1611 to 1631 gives 255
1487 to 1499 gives 245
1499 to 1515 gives 258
